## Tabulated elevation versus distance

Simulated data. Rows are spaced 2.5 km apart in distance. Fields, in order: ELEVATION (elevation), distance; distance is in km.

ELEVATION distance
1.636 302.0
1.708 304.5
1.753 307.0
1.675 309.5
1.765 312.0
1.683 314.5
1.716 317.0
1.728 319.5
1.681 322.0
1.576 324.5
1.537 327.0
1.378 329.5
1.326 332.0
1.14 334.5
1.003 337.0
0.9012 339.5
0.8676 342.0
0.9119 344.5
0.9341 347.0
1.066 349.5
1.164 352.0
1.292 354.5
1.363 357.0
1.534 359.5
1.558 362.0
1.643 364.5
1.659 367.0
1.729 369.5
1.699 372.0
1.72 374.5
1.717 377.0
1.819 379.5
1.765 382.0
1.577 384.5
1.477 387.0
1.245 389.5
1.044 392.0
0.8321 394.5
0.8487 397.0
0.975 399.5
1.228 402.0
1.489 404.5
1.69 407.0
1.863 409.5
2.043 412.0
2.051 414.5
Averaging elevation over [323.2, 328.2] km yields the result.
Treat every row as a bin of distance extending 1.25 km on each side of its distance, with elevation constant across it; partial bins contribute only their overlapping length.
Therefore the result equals 1.56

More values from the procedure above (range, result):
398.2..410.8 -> 1.45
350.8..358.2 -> 1.27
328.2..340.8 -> 1.15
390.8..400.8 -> 0.926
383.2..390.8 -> 1.43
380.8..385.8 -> 1.67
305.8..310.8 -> 1.71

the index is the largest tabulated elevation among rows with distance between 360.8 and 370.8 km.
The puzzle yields 1.729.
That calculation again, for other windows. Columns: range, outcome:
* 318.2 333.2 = 1.728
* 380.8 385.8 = 1.765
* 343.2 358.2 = 1.363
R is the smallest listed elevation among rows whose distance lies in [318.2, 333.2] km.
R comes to 1.326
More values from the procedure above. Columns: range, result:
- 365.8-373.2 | 1.659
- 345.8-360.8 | 0.9341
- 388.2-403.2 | 0.8321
